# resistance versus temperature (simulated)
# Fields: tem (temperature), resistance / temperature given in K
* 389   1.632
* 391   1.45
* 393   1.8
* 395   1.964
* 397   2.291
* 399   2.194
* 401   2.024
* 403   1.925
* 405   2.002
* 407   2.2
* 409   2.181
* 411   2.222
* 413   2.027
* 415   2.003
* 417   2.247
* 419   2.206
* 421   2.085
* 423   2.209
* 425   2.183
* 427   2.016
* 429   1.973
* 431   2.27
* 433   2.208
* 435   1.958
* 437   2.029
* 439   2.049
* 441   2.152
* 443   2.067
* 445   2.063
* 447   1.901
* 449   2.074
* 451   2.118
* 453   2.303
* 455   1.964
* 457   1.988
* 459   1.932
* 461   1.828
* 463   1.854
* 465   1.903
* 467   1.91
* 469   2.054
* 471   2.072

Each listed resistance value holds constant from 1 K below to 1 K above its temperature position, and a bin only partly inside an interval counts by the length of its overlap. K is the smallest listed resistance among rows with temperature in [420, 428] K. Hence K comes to 2.016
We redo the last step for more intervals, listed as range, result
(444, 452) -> 1.901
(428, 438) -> 1.958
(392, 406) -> 1.8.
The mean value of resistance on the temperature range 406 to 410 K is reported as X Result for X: 2.19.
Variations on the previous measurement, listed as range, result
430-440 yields 2.1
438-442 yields 2.1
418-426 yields 2.17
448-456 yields 2.11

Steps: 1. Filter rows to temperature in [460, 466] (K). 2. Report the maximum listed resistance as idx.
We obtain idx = 1.903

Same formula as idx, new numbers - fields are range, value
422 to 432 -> 2.27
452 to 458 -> 2.303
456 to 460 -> 1.988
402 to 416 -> 2.222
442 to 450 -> 2.074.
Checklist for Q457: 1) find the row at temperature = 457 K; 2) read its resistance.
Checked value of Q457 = 1.988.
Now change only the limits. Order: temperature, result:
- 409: 2.181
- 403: 1.925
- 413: 2.027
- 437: 2.029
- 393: 1.8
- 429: 1.973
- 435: 1.958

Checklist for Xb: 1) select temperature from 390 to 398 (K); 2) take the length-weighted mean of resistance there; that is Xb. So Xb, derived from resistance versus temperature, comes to 1.88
